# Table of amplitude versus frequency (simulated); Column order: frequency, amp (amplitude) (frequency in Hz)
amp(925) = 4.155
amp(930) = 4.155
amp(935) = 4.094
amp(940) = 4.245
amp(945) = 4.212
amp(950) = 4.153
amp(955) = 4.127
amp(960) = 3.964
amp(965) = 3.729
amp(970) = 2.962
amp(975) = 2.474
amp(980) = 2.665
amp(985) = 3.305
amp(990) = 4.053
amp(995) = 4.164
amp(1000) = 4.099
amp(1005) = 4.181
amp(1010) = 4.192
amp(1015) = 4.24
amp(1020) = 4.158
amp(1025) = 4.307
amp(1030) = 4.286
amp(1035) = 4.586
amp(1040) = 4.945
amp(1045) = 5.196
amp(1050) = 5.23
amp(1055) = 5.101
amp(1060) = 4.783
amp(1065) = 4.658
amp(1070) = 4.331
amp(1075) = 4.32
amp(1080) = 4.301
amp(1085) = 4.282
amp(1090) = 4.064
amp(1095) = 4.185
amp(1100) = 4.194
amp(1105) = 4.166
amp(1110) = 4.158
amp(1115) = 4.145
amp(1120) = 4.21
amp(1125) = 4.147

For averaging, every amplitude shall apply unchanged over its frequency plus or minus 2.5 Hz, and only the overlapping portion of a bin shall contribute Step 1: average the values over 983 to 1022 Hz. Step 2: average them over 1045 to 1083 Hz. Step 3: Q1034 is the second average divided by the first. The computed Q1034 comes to 1.2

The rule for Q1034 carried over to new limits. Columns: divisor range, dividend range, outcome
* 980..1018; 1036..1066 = 1.26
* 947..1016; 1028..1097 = 1.23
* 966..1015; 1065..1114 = 1.18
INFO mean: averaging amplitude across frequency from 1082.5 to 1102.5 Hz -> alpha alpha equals 4.18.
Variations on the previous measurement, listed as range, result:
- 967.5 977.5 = 2.72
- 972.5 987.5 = 2.81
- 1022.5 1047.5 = 4.66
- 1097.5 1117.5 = 4.17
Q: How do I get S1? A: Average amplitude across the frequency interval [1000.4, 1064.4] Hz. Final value 4.59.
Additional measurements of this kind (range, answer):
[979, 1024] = 3.95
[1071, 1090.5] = 4.27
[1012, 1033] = 4.25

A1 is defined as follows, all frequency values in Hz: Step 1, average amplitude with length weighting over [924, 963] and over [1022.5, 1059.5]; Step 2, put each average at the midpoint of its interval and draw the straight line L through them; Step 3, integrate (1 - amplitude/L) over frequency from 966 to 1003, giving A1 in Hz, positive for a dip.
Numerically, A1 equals 8.5 Hz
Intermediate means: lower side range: 4.13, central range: 3.41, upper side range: 4.81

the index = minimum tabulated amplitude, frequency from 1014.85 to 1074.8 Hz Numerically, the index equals 4.158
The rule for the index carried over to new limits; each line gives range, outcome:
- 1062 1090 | 4.064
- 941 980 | 2.474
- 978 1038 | 2.665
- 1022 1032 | 4.286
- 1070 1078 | 4.32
